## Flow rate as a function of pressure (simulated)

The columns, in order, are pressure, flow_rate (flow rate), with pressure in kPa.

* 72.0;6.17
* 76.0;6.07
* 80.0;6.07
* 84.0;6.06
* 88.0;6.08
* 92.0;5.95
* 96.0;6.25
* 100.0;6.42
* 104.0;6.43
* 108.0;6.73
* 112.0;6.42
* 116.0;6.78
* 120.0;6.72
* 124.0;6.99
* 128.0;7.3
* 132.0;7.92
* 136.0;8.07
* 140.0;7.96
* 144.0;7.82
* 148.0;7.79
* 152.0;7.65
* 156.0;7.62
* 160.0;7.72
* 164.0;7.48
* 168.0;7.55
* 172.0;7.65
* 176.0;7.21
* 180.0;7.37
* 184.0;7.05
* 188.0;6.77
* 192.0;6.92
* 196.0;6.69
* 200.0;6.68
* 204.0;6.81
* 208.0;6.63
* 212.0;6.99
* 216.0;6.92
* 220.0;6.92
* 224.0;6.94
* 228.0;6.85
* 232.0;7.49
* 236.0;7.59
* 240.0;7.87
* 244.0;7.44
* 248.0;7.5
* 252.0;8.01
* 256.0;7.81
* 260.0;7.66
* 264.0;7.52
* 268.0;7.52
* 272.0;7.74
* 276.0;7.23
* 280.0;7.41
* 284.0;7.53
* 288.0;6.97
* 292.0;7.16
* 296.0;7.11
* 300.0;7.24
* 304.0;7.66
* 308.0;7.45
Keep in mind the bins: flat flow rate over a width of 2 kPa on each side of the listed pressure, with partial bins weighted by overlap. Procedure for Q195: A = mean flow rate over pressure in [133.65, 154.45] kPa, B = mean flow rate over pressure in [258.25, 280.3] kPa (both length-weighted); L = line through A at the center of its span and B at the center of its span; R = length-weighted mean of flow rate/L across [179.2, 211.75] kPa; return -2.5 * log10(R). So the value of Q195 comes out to 0.13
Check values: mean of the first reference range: 7.85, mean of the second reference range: 7.52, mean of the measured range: 6.85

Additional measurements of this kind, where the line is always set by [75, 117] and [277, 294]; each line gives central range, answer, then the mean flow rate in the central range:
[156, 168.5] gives -0.15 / 7.59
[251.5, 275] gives -0.08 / 7.67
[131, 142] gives -0.22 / 7.99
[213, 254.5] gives -0.05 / 7.35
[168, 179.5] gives -0.12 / 7.44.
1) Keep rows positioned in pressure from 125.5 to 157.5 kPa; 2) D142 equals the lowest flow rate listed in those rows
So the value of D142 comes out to 7.3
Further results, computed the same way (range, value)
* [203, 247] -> 6.63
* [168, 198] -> 6.69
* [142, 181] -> 7.21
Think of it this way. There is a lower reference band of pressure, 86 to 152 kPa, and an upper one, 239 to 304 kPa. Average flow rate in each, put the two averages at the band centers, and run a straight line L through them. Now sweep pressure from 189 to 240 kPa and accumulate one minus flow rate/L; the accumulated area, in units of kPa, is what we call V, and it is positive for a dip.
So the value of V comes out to 2.2 kPa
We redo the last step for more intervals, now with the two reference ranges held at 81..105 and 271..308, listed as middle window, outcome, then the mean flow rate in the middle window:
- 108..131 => -1.96 kPa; 6.88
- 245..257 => -1.07 kPa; 7.74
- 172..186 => -1.23 kPa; 7.27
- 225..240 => -0.77 kPa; 7.36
